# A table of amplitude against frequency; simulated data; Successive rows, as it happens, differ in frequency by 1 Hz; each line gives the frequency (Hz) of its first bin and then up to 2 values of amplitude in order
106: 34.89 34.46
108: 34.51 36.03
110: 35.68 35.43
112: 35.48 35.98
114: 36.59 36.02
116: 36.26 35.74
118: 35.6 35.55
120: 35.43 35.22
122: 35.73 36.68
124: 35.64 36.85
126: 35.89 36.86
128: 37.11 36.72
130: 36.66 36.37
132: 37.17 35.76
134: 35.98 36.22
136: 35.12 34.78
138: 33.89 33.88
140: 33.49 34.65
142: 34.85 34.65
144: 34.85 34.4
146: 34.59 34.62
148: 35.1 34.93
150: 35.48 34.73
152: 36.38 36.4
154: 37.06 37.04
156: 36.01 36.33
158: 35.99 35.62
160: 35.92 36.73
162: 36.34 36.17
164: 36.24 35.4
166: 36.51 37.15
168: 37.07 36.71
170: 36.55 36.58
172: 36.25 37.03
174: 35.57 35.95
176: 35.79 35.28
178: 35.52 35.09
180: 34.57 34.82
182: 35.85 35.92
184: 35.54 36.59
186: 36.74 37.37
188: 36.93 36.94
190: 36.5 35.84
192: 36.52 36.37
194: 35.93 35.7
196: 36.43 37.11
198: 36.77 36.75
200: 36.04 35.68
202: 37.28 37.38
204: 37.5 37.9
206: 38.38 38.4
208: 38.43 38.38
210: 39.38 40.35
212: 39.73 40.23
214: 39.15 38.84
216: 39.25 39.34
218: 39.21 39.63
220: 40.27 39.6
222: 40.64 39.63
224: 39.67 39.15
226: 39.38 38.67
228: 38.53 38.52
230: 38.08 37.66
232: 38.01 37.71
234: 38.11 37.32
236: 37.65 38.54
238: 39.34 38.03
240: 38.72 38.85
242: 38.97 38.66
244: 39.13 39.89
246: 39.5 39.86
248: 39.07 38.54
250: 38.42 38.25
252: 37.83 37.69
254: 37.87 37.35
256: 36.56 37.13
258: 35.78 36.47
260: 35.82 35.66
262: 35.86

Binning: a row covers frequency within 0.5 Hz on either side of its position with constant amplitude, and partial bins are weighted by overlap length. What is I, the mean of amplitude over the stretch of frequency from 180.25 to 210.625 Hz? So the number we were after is 36.8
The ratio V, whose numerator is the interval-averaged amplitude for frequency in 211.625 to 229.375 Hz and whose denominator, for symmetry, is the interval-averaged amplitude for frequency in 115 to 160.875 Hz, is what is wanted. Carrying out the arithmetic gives 1.1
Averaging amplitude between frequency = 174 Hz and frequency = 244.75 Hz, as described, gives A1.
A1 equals 37.7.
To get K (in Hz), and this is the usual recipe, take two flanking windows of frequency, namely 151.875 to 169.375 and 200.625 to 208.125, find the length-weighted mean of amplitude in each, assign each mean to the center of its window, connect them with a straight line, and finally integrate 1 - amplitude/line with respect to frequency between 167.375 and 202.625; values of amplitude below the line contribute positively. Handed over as 0.8 Hz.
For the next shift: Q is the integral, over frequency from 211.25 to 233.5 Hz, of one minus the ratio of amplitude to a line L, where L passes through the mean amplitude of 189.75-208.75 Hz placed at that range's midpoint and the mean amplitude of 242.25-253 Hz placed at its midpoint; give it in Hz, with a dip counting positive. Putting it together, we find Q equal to -0.8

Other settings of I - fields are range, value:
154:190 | 36.2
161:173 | 36.5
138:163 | 35.4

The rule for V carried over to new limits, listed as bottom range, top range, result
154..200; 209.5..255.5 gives 1.07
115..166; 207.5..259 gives 1.08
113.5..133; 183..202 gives 1.01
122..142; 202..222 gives 1.09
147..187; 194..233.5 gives 1.07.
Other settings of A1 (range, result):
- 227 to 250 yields 38.6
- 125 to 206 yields 36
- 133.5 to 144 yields 34.8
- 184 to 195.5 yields 36.5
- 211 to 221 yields 39.6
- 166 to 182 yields 36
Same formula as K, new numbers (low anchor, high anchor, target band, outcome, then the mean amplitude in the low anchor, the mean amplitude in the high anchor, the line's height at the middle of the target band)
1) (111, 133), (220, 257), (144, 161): 0.5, 36.1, 38.6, 36.8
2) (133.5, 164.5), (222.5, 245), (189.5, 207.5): 0.2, 35.4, 38.6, 37.3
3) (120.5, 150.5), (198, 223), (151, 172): 0.1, 35.5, 38.6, 36.6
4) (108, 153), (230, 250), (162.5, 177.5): 0.2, 35.6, 38.6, 36.7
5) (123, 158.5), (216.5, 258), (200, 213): -0.2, 35.6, 38.6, 37.7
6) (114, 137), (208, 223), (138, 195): 2.8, 36.1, 39.5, 37.7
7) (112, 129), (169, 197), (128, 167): 0.5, 36.1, 36.1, 36.1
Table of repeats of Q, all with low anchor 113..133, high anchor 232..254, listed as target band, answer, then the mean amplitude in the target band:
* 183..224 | -0.1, 37.9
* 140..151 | 0.6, 34.7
